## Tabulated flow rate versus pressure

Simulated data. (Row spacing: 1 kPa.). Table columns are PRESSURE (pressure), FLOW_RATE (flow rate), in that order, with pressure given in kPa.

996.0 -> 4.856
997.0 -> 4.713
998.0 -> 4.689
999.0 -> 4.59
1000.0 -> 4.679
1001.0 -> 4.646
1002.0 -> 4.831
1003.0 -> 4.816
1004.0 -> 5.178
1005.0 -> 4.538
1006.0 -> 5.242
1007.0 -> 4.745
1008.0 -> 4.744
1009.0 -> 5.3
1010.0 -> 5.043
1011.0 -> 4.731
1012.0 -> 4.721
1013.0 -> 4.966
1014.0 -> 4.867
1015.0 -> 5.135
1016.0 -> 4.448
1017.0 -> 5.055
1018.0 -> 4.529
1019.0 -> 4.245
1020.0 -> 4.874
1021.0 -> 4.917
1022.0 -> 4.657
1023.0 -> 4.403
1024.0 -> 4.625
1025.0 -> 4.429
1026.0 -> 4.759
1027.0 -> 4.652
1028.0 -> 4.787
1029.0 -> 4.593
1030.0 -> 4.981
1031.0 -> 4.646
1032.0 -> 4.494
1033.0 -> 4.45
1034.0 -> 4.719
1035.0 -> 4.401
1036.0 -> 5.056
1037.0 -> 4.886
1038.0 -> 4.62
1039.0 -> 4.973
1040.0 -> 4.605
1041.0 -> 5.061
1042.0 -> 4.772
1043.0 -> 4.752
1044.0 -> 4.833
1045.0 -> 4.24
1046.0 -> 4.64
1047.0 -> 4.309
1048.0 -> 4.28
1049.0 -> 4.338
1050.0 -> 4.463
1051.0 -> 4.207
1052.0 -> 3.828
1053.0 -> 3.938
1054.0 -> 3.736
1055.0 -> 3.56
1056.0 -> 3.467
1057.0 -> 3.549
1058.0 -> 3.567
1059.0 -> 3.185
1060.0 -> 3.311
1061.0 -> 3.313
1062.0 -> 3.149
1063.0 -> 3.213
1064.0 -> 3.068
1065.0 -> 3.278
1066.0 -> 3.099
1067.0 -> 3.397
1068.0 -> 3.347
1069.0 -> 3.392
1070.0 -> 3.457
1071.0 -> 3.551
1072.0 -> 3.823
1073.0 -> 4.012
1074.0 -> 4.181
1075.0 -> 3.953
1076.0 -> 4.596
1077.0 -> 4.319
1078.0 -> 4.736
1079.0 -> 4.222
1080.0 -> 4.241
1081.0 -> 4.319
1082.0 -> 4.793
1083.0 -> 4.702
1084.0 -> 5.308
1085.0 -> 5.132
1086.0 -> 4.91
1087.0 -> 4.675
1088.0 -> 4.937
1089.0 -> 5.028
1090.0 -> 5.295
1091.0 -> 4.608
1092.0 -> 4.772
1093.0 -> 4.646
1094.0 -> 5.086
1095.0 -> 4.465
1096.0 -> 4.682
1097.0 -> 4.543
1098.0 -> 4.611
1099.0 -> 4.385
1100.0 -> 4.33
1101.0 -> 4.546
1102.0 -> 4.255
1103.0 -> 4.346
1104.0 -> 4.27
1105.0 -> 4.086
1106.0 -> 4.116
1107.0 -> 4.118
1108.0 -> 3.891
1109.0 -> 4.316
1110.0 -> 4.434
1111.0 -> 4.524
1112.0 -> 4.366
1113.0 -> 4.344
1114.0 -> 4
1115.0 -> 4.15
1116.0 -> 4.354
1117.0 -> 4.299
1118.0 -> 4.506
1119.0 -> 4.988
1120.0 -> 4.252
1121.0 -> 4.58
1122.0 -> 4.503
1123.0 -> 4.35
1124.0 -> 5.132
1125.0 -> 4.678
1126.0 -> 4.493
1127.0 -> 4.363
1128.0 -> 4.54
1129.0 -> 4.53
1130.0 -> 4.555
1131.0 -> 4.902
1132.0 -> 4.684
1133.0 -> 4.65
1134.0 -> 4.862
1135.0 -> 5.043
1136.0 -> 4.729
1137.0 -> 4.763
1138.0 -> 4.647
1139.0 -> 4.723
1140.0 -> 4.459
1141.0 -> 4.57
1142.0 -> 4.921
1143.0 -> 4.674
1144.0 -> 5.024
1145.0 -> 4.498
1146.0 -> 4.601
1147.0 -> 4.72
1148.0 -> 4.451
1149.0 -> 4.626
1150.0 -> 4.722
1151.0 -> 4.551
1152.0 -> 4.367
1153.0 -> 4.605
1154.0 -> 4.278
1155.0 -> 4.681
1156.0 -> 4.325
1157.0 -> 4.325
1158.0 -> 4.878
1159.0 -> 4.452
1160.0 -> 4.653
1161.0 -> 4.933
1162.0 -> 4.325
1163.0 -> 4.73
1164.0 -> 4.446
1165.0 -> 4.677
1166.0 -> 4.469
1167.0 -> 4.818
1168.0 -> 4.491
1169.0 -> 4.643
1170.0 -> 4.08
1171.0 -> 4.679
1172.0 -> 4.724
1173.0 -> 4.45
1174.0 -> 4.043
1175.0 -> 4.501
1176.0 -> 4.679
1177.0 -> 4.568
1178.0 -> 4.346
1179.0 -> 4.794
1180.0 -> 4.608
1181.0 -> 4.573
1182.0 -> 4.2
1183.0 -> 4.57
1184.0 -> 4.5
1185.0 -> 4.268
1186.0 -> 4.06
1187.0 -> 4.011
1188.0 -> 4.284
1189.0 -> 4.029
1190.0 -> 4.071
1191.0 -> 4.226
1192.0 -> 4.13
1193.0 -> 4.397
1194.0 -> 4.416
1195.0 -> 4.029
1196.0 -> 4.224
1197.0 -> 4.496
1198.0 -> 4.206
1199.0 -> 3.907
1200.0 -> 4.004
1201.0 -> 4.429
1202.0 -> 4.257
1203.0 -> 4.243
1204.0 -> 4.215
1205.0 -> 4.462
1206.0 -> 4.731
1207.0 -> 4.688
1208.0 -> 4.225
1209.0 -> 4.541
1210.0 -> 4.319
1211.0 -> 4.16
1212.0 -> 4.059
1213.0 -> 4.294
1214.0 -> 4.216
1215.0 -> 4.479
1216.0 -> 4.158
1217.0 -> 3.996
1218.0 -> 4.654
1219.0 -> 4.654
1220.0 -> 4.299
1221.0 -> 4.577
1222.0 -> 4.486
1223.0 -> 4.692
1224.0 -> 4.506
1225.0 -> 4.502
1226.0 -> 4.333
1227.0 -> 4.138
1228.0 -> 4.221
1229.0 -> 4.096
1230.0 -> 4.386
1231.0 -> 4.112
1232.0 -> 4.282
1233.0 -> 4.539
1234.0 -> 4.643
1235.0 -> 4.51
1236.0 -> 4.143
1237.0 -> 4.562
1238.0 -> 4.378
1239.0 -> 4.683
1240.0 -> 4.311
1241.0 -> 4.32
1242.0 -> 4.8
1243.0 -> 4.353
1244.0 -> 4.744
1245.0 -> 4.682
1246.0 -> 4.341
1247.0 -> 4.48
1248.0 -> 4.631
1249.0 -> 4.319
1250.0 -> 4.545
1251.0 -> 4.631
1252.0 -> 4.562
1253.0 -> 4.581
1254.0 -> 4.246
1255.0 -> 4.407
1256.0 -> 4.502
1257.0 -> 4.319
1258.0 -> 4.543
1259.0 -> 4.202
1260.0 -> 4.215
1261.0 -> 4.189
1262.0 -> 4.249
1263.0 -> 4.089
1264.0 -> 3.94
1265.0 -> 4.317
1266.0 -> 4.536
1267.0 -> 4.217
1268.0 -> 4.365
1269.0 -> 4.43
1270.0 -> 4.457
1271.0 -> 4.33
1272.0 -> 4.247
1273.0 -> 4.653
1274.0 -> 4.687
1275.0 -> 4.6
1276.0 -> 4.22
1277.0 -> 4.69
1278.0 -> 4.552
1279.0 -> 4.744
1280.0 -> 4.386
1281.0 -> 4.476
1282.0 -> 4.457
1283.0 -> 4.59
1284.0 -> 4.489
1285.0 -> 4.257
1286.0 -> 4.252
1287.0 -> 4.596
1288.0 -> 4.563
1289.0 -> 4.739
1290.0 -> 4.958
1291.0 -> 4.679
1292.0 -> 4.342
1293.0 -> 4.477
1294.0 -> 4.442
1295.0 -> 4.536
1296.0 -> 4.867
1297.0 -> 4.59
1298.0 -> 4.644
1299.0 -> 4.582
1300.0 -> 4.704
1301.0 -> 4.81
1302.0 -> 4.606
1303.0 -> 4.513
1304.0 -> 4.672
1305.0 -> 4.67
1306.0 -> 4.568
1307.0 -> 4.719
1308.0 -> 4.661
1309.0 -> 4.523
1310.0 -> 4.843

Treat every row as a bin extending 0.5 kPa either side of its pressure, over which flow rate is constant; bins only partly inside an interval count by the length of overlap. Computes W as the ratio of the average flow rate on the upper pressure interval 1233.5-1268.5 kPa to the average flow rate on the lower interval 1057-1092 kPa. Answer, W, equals 1.09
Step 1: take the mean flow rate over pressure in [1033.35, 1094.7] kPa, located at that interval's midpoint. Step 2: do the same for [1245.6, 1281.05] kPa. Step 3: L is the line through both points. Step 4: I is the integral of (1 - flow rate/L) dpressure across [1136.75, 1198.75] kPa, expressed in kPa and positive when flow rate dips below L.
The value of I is -2.3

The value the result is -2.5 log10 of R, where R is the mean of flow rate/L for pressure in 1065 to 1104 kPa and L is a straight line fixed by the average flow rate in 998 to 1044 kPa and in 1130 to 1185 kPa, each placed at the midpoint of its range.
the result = 0.07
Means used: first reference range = 4.76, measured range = 4.37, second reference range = 4.59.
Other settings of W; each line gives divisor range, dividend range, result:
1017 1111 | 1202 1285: 1.02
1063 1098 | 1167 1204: 1.01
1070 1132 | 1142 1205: 0.99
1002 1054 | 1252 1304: 0.96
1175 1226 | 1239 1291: 1.02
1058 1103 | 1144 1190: 1.07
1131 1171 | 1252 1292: 0.96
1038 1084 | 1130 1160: 1.16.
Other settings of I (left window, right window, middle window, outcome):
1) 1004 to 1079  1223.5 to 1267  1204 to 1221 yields 0.0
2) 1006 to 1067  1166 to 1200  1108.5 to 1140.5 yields -1.4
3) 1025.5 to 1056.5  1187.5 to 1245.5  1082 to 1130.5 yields -1.2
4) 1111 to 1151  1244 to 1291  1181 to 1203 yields 1.4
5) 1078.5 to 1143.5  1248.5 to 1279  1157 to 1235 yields 1.5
